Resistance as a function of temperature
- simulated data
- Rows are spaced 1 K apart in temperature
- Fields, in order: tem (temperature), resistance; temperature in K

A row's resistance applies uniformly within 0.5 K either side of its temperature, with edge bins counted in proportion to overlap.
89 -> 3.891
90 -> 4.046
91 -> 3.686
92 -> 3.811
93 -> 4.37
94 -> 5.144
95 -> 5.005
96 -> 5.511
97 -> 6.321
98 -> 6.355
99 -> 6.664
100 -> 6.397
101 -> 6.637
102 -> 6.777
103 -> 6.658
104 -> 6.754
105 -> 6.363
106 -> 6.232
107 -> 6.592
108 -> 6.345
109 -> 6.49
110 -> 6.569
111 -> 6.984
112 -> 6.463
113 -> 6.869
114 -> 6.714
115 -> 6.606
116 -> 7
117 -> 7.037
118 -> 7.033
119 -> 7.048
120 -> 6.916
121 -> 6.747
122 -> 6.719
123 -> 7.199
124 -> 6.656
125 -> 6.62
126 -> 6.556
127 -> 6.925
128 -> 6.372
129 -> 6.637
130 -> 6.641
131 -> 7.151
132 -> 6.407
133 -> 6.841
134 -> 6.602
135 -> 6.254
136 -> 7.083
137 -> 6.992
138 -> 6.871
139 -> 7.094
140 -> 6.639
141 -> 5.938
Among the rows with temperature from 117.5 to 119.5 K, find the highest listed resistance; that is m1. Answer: 7.048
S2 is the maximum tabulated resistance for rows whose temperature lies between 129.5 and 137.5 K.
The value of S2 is 7.151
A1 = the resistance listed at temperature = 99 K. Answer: 6.664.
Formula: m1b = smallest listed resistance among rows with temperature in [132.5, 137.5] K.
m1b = 6.254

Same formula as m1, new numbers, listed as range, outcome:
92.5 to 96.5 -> 5.511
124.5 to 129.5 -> 6.925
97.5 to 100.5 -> 6.664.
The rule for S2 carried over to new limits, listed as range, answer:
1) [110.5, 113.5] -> 6.984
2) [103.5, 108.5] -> 6.754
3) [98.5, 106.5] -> 6.777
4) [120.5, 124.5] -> 7.199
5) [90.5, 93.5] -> 4.37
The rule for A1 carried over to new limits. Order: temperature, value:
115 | 6.606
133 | 6.841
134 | 6.602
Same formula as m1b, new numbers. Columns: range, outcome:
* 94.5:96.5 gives 5.005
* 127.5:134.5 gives 6.372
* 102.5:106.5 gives 6.232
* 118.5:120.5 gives 6.916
